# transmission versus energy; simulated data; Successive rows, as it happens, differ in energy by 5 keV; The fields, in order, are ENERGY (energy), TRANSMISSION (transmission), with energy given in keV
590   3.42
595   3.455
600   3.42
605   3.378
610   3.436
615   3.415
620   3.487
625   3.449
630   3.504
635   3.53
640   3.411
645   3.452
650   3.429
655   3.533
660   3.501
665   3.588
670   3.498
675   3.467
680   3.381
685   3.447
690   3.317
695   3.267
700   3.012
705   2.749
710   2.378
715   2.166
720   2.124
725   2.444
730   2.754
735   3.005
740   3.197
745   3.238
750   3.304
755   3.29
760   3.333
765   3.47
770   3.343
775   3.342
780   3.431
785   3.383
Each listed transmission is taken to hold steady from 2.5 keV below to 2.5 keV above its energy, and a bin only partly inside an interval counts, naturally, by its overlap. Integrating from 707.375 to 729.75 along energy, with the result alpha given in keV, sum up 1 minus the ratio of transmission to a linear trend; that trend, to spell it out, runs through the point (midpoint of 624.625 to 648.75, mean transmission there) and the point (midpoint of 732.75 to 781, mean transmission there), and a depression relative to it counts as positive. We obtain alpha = 6.8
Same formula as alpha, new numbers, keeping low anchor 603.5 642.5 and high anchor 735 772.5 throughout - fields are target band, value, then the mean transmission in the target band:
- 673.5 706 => 1.2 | 3.25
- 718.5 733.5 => 3.7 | 2.5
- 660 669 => -0.4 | 3.55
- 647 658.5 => -0.2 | 3.48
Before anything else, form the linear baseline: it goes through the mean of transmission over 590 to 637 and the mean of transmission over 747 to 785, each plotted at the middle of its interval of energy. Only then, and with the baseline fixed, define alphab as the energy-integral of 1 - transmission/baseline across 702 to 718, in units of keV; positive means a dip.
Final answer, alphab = 4.5 keV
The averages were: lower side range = 3.45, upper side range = 3.36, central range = 2.44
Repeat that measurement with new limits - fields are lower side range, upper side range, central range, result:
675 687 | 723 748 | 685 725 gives 5.97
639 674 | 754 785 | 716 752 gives 6.09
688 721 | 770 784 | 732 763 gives -1.07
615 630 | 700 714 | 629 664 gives -2.91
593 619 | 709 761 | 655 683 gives -3.14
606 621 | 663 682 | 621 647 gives -0.14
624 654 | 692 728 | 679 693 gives -2.33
